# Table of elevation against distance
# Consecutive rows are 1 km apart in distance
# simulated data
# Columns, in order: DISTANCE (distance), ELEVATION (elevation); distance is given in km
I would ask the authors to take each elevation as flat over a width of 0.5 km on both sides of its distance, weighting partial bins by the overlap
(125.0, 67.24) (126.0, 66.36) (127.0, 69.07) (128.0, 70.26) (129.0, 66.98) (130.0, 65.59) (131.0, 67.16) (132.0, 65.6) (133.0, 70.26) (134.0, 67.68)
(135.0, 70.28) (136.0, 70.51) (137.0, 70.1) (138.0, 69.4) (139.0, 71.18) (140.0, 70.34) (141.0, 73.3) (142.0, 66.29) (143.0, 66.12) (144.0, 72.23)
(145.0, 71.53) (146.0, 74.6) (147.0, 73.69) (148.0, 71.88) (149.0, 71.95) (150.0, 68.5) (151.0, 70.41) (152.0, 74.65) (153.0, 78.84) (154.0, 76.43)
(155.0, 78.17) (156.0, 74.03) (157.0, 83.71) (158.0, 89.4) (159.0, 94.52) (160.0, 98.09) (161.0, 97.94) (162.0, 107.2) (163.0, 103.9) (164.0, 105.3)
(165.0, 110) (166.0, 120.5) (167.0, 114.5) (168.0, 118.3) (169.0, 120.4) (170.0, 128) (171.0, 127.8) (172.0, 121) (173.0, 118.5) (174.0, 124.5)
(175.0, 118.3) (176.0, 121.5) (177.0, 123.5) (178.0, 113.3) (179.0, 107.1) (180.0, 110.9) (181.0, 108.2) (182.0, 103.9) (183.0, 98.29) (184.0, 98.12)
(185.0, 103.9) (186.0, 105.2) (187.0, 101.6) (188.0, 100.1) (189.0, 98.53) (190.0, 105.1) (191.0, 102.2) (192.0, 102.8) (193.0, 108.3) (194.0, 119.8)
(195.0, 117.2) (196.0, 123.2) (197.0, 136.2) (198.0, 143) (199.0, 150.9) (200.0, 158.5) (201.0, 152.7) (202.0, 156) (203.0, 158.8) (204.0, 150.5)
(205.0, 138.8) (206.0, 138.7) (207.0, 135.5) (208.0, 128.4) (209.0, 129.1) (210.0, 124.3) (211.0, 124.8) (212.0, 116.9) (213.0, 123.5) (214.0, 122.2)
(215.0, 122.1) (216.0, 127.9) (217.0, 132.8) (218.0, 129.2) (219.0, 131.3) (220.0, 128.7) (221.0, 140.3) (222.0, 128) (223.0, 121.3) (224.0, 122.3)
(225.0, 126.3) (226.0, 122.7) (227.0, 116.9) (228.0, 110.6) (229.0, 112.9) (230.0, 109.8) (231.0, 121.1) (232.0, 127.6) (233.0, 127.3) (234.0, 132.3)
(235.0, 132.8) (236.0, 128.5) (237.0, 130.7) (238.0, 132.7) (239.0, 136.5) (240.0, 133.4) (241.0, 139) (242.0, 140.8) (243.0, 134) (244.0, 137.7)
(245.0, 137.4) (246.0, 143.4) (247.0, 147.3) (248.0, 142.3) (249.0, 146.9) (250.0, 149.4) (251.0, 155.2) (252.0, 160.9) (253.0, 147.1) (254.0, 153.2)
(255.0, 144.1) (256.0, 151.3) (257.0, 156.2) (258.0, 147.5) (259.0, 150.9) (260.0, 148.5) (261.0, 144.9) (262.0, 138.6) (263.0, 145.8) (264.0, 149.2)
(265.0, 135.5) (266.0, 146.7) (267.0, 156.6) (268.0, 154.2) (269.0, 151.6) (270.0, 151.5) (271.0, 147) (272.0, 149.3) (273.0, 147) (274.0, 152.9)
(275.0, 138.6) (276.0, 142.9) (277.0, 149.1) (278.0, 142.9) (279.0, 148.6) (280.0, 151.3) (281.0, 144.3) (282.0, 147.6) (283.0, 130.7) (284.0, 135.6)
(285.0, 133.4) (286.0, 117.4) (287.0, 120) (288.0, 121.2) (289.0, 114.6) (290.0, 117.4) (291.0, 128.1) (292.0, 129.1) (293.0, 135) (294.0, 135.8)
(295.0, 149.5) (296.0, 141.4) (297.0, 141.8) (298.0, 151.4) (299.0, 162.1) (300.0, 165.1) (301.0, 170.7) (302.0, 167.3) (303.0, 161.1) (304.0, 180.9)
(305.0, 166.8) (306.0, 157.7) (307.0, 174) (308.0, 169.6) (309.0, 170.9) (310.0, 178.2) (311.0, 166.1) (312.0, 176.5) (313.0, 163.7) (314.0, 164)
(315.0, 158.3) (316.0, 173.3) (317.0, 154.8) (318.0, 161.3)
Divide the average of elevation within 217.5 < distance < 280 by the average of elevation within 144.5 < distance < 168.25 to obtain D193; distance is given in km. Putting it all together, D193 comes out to 1.58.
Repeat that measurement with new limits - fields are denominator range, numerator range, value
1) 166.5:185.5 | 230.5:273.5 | 1.25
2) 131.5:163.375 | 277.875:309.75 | 1.91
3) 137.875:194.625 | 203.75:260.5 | 1.39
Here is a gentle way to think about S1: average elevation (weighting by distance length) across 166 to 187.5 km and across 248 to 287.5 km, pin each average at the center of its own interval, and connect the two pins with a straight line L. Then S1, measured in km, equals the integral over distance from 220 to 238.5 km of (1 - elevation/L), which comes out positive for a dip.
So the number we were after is 1.0 km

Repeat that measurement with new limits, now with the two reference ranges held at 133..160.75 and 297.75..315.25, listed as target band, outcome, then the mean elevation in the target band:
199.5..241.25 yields -4.9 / 131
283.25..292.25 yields 1.9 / 124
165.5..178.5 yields -4.6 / 121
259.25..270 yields -0.3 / 147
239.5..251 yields -0.9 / 142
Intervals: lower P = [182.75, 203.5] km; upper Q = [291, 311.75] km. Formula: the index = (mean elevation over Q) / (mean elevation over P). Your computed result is 1.30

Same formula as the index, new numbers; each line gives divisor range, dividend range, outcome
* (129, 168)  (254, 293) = 1.76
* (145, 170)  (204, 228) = 1.40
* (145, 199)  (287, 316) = 1.49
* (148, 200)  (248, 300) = 1.35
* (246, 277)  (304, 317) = 1.13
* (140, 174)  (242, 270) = 1.60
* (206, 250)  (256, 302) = 1.11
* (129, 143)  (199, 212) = 2.04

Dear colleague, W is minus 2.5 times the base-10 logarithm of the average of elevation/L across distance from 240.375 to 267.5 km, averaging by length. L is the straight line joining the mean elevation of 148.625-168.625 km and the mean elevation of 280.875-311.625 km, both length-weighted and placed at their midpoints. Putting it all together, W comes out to -0.12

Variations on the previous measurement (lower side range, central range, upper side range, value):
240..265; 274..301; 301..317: 0.15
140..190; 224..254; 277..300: -0.11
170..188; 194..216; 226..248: -0.13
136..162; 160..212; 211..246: -0.20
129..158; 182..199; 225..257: -0.08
